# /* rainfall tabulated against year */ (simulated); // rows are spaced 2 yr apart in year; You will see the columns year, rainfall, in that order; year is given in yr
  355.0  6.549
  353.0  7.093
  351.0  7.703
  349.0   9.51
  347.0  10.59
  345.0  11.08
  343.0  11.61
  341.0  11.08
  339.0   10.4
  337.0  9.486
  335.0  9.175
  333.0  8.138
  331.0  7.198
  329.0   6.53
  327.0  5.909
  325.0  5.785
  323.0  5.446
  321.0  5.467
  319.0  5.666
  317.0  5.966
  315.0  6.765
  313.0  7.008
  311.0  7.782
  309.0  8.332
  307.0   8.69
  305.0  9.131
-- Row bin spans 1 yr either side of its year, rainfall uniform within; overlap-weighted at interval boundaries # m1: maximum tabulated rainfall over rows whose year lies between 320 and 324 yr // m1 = 5.467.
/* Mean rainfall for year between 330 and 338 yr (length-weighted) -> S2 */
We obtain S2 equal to 8.5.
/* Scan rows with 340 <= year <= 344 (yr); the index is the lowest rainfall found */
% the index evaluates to 11.08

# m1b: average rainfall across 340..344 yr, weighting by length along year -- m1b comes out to 11.3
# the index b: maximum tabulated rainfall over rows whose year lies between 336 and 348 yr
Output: 11.61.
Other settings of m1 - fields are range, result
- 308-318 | 8.332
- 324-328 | 5.909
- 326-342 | 11.08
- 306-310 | 8.69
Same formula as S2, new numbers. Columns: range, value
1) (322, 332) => 6.17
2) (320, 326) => 5.57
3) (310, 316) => 7.18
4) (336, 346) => 10.7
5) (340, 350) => 10.8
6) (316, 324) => 5.64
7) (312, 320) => 6.35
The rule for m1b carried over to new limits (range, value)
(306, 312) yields 8.27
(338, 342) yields 10.7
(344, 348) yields 10.8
